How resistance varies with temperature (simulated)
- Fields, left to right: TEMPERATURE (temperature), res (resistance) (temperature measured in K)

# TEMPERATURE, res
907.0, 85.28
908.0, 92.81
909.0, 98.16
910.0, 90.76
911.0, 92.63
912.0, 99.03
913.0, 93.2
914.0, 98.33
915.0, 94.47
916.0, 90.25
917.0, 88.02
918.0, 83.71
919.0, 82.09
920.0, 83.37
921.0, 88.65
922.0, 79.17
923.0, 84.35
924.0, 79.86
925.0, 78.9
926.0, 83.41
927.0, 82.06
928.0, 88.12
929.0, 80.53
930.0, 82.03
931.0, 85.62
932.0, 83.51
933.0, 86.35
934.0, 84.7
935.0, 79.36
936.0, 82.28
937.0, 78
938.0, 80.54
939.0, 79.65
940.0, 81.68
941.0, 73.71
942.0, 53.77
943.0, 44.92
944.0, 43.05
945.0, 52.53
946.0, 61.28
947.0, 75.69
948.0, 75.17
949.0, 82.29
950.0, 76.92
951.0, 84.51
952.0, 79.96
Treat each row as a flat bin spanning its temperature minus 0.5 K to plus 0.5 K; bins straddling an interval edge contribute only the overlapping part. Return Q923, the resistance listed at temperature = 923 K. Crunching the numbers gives 84.35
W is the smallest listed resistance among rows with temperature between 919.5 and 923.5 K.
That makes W 79.17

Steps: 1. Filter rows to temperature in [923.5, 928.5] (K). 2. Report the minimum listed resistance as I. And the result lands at 78.9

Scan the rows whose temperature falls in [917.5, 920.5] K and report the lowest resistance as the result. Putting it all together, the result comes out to 82.09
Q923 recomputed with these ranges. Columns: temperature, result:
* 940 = 81.68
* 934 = 84.7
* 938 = 80.54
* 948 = 75.17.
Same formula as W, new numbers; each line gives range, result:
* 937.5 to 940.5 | 79.65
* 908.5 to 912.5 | 90.76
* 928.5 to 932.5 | 80.53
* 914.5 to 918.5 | 83.71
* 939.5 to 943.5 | 44.92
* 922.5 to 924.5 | 79.86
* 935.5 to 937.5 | 78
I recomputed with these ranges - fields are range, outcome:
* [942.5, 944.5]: 43.05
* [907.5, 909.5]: 92.81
